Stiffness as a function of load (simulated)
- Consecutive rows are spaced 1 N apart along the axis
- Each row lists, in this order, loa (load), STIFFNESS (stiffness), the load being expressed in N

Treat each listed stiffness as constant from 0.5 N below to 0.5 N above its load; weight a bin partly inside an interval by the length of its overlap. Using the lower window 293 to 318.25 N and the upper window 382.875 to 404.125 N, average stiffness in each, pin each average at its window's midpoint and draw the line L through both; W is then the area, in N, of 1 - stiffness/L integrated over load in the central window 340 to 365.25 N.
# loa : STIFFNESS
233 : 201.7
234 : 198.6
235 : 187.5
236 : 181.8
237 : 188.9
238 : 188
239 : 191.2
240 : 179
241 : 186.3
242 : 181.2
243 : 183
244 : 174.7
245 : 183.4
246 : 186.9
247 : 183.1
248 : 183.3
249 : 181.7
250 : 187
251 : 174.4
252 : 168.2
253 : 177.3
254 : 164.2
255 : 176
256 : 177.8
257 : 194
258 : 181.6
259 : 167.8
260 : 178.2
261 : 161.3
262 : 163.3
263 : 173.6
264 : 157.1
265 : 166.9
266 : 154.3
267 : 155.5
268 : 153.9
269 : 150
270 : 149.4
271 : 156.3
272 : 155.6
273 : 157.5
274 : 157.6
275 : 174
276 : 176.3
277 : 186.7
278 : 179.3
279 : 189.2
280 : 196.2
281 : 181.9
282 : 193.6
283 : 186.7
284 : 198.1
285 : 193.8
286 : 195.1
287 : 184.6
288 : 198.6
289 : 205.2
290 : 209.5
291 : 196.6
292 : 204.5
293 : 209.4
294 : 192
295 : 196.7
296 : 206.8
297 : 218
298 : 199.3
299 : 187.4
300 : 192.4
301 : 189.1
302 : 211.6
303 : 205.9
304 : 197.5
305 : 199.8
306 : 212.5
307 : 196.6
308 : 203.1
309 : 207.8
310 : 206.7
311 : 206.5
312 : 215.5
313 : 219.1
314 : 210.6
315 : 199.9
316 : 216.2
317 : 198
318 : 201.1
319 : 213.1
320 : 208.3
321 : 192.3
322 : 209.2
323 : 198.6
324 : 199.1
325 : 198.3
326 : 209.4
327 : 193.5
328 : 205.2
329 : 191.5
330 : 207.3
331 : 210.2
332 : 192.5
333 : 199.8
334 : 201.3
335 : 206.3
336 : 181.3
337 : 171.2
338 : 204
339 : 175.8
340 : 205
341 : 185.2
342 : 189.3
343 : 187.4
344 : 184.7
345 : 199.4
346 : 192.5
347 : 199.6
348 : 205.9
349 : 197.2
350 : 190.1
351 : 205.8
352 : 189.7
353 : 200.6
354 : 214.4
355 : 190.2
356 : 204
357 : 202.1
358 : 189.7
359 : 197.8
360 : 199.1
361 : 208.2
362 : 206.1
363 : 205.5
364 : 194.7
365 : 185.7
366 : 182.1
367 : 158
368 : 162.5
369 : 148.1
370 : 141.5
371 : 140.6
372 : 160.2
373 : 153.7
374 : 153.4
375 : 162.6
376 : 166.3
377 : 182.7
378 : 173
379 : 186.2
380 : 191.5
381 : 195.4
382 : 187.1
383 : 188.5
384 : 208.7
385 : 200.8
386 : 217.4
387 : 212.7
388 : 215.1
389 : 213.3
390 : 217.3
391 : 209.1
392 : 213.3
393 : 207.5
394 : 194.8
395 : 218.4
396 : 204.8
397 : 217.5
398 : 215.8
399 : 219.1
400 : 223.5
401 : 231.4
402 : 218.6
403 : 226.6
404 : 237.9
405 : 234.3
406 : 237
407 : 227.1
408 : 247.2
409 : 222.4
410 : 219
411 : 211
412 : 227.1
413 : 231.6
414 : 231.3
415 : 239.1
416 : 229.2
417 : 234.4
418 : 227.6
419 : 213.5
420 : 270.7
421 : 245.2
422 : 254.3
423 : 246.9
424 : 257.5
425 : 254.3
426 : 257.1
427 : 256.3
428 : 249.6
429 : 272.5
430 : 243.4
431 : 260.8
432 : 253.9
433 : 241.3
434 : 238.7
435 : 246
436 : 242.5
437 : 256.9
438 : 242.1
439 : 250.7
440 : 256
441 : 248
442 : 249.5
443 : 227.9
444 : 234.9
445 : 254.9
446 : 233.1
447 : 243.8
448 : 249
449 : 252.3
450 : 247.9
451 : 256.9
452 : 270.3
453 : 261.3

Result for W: 1.46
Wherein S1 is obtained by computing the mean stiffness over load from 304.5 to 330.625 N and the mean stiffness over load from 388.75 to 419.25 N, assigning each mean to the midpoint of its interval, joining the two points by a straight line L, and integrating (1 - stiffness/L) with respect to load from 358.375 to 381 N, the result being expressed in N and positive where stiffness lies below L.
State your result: 4.2 N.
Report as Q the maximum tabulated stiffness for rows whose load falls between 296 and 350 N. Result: 219.1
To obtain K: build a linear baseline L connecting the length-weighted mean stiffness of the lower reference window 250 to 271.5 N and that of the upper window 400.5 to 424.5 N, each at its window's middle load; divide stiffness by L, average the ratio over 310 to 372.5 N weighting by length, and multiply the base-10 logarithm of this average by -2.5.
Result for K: 0.04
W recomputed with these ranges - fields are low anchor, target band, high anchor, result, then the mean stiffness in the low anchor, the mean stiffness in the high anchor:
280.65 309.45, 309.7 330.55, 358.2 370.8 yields -1.3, 199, 182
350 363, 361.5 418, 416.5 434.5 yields 5.5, 200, 249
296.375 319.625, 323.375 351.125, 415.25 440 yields 2.5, 205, 248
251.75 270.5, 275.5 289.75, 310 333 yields -0.8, 167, 204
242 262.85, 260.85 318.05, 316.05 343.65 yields -0.5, 177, 198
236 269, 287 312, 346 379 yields -3.2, 175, 184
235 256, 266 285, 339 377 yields 1.0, 181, 185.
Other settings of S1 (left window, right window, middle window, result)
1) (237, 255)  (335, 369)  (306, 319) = -1.3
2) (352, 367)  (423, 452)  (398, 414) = 0.1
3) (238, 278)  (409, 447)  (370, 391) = 3.6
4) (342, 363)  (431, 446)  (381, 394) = 0.7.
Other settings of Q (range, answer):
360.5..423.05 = 270.7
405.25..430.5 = 272.5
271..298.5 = 218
